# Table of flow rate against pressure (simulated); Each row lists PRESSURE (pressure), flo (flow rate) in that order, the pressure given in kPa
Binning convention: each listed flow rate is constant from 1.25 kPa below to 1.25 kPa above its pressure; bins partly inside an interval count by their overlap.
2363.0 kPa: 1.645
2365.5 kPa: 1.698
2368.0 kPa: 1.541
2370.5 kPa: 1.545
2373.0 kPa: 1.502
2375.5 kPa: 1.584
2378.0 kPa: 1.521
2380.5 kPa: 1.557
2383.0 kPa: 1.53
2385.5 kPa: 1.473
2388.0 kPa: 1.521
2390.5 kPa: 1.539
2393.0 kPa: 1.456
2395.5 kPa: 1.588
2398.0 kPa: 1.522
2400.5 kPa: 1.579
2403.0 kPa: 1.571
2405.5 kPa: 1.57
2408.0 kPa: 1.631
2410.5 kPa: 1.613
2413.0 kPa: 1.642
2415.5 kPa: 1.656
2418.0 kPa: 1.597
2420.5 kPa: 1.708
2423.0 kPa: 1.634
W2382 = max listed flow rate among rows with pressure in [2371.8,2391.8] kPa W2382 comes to 1.584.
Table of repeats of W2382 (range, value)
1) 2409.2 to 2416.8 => 1.656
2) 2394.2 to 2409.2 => 1.631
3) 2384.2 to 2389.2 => 1.521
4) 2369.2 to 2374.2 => 1.545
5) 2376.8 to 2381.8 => 1.557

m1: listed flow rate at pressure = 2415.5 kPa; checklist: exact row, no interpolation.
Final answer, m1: 1.656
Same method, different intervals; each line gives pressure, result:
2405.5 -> 1.57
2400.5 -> 1.579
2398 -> 1.522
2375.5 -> 1.584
